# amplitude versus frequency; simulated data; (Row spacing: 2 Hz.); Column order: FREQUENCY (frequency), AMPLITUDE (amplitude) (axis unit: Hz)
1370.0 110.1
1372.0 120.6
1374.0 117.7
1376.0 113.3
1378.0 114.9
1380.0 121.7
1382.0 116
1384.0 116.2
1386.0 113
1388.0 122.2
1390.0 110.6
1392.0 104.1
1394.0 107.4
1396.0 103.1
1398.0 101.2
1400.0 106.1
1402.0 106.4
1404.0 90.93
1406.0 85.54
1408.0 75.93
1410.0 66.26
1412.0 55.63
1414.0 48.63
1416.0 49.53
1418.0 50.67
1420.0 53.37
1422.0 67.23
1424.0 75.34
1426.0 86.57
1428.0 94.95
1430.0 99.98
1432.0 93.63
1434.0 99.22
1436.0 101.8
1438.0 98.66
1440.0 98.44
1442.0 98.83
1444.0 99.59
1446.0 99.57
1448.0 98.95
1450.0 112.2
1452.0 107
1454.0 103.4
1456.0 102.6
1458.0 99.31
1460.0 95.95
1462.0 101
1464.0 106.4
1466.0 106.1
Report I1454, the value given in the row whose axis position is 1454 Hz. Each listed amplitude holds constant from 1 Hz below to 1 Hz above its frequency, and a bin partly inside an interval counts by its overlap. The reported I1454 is 103.4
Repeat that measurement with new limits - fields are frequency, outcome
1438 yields 98.66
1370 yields 110.1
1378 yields 114.9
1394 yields 107.4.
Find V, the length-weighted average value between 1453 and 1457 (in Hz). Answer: 103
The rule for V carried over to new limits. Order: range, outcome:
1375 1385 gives 116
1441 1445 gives 99.2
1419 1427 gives 70.6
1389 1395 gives 107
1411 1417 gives 51.3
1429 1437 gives 98.7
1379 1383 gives 119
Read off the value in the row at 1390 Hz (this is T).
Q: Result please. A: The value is 110.6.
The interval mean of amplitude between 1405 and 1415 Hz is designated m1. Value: 66.4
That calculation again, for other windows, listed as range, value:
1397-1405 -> 101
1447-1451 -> 106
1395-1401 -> 103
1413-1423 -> 53.9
